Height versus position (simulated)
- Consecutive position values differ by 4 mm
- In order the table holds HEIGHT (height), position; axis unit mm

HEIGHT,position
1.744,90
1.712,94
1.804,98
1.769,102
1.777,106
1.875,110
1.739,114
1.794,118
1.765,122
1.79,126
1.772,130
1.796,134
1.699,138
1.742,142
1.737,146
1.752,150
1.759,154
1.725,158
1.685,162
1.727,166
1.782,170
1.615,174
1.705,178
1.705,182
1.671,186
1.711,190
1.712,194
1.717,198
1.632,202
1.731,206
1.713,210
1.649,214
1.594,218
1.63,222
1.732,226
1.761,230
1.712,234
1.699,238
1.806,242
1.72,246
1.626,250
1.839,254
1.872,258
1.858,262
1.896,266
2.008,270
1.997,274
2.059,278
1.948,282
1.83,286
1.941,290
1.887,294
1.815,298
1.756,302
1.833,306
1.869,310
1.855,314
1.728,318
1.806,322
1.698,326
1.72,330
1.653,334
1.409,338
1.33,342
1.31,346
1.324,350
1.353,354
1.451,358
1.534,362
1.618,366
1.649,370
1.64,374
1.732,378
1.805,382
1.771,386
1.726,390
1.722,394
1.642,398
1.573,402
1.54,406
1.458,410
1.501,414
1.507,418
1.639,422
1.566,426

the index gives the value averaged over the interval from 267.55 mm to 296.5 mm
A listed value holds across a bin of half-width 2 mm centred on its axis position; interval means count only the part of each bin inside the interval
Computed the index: 1.95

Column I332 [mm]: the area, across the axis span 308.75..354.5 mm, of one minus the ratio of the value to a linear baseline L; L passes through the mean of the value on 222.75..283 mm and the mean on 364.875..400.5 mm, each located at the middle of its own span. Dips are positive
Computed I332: 4.23 mm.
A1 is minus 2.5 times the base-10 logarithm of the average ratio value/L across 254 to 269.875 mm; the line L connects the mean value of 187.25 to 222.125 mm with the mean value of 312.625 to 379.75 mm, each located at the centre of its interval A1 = -0.15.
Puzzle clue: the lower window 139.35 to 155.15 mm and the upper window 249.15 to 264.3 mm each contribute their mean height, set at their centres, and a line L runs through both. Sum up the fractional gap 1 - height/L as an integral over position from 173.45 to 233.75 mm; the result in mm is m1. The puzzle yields 3.1 mm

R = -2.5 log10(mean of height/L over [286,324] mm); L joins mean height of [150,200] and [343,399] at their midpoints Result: -0.13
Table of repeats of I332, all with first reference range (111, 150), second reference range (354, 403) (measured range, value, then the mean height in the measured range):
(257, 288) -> -4.4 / 1.94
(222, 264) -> -1.2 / 1.76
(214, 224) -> 0.6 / 1.62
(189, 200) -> 0.1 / 1.71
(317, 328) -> -0.5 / 1.75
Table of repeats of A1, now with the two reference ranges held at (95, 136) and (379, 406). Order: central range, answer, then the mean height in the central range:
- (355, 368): 0.12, 1.52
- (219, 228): 0.05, 1.67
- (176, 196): 0.04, 1.7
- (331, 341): 0.12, 1.53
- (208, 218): 0.06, 1.66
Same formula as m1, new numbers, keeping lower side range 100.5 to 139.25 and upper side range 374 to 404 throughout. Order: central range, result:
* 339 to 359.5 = 4.33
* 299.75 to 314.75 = -0.85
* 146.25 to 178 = 0.85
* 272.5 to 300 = -3.02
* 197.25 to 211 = 0.47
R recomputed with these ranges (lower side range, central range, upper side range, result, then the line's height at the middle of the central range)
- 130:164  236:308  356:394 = -0.10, 1.7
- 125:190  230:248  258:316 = 0.06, 1.83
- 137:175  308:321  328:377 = -0.17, 1.55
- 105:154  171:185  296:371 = 0.03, 1.73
